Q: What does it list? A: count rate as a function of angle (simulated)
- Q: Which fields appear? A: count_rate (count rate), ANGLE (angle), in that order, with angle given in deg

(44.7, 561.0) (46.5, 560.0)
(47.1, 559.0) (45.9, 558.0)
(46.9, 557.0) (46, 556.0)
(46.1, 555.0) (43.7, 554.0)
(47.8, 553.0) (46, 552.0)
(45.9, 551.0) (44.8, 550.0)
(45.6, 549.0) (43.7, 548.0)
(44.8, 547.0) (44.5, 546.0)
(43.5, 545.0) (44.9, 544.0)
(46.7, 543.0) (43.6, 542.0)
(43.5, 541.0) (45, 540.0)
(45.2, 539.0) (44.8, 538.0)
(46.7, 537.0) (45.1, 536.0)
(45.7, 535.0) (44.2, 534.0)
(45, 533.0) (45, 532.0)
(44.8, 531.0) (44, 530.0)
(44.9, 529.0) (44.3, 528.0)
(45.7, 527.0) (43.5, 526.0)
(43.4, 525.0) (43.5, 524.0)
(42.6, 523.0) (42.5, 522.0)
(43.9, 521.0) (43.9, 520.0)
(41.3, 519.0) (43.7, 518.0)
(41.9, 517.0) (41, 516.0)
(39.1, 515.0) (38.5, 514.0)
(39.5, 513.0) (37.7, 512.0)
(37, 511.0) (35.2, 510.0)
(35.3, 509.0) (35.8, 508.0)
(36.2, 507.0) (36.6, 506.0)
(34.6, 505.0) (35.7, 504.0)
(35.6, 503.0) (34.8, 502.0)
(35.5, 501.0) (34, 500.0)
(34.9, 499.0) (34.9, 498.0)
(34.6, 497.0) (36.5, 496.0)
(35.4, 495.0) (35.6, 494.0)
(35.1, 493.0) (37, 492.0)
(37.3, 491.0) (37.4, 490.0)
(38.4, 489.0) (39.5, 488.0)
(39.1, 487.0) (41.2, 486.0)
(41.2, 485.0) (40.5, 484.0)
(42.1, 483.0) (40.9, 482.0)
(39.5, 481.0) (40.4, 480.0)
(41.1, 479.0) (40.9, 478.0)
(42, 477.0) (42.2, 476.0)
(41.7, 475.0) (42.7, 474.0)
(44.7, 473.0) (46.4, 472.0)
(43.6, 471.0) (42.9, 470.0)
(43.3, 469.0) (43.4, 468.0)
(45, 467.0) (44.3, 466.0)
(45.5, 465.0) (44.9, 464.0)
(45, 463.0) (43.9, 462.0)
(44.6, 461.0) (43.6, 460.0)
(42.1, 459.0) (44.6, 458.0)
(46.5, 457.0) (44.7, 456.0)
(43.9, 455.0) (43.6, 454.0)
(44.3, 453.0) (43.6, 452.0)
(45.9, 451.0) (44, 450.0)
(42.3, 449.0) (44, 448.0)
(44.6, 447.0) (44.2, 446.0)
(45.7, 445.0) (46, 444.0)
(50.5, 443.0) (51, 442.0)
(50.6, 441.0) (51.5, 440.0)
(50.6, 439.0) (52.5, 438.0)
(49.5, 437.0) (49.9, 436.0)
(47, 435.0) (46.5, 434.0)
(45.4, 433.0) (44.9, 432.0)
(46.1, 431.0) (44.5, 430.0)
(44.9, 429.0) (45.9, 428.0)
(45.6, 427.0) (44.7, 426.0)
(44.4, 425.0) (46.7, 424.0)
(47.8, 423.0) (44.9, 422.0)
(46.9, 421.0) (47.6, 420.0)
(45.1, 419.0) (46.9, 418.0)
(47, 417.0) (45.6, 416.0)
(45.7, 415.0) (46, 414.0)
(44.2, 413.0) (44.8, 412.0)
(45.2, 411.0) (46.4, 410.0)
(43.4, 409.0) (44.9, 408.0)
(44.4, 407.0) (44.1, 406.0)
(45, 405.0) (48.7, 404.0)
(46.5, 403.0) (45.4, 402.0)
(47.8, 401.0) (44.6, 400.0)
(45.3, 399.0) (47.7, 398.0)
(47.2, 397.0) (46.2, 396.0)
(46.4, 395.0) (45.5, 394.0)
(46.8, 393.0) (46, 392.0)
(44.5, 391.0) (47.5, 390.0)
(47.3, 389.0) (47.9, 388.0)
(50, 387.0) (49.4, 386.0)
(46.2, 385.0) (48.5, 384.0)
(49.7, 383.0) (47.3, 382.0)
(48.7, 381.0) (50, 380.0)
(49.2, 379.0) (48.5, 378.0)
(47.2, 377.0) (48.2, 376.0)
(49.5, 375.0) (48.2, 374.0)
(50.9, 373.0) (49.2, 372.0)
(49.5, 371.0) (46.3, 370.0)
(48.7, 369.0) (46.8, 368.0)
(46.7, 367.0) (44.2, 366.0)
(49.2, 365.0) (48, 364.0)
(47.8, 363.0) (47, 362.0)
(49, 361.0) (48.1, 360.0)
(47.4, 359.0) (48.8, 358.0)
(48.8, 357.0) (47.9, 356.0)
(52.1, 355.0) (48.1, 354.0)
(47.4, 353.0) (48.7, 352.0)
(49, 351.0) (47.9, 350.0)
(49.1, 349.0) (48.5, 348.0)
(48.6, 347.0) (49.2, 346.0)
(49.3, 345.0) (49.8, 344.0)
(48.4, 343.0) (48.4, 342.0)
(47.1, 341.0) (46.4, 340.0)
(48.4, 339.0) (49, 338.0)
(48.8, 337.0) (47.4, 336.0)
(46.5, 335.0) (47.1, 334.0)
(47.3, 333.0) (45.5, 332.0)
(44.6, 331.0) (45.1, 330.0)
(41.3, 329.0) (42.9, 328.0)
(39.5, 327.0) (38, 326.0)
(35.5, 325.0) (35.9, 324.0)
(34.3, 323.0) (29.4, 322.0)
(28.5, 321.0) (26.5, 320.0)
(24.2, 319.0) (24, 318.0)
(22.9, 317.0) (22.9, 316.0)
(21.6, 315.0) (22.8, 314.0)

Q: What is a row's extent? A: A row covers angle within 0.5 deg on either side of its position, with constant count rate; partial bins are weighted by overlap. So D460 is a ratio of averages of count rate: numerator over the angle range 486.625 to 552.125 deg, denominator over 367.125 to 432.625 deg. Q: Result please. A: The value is 0.87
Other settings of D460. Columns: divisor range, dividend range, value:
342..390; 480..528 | 0.80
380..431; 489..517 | 0.79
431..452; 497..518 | 0.78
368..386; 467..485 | 0.87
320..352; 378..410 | 1.06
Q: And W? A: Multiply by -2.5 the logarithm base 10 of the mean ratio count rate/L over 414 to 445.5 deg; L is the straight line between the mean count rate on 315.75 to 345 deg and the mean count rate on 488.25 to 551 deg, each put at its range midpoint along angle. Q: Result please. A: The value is -0.17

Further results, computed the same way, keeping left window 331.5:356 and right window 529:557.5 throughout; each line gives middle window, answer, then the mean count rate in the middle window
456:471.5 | 0.05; 44.2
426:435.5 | 0.03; 45.6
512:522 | 0.11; 41.3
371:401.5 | 0.00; 47.7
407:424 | 0.03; 45.8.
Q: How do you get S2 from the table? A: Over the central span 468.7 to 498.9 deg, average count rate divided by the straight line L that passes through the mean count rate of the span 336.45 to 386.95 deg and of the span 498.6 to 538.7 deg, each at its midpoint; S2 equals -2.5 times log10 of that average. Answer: 0.069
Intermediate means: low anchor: 48.4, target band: 39.8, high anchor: 40.7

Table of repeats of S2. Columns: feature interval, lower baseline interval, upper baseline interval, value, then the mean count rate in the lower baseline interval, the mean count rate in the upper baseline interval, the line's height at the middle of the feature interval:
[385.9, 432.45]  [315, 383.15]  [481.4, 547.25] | -0.071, 44.6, 40.5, 43.1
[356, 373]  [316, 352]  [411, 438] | -0.108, 41.9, 46.2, 43.4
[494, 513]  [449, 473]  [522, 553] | 0.241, 44.3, 44.7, 44.5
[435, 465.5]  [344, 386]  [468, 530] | -0.079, 48.4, 39.7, 42.9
